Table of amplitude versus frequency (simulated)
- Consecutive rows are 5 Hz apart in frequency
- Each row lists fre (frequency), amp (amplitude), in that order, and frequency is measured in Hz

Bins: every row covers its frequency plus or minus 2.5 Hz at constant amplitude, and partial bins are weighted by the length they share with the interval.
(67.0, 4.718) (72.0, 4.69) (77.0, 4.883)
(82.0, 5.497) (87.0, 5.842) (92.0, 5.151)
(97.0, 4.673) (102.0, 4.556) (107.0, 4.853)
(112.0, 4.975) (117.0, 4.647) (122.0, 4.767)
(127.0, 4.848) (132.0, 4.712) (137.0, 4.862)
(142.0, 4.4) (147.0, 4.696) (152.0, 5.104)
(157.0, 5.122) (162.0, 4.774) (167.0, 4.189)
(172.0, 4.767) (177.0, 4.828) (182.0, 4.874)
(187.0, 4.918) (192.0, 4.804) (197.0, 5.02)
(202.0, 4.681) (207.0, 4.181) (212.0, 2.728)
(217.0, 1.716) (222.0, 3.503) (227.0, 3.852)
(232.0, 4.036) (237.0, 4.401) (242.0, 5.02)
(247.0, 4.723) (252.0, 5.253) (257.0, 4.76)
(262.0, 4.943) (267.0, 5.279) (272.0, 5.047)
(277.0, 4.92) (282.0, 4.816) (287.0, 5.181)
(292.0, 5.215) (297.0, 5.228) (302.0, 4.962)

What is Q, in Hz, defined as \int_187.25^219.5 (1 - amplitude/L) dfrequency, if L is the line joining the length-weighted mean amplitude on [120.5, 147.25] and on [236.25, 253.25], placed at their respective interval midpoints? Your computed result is 5.88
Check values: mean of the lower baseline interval 4.71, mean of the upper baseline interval 4.87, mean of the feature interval 3.93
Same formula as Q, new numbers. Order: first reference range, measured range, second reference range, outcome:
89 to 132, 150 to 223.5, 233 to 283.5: 7.6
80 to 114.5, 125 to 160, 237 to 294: 1.6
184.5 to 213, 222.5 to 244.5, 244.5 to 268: 2.4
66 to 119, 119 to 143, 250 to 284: 1.1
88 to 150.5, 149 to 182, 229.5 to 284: 0.0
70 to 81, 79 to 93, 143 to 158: -1.8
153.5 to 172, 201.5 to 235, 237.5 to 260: 9.4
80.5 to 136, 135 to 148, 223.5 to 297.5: 0.7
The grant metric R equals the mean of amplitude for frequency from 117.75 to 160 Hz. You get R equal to 4.81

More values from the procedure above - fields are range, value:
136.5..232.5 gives 4.35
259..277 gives 5.06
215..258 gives 4.15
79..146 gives 4.9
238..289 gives 4.97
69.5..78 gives 4.77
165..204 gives 4.77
